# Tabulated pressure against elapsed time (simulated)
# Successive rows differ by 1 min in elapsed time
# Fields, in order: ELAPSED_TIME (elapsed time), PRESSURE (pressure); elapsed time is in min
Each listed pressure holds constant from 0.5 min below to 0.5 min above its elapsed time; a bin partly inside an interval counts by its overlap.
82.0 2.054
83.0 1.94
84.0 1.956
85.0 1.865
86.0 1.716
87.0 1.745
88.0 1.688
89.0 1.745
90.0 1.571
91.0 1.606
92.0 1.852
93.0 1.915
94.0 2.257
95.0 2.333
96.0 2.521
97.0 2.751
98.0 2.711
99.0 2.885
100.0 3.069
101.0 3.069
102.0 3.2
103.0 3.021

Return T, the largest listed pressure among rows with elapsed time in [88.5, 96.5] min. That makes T 2.521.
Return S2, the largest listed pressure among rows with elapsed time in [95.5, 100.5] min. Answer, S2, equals 3.069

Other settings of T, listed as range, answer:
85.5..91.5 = 1.745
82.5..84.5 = 1.956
